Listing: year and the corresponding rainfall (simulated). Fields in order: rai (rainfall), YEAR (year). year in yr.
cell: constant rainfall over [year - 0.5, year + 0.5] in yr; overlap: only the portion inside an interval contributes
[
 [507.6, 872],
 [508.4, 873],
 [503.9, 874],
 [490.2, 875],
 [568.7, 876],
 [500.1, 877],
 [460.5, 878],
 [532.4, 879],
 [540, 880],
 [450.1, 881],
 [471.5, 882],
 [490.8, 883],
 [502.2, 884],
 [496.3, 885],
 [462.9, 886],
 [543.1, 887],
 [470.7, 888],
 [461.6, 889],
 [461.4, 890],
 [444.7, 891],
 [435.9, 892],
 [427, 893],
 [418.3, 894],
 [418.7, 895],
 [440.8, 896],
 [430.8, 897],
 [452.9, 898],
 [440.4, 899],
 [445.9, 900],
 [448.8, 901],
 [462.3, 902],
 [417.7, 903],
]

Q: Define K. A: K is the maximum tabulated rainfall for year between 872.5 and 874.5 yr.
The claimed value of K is 508.4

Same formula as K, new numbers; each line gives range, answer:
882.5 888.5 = 543.1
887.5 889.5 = 470.7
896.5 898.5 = 452.9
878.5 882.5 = 540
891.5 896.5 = 440.8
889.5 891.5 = 461.4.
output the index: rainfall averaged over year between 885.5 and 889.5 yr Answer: 485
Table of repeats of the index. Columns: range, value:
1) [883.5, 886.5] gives 487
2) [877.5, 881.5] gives 496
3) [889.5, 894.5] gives 437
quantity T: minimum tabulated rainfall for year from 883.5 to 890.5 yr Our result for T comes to 461.4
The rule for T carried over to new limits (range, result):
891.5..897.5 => 418.3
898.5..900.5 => 440.4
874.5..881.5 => 450.1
